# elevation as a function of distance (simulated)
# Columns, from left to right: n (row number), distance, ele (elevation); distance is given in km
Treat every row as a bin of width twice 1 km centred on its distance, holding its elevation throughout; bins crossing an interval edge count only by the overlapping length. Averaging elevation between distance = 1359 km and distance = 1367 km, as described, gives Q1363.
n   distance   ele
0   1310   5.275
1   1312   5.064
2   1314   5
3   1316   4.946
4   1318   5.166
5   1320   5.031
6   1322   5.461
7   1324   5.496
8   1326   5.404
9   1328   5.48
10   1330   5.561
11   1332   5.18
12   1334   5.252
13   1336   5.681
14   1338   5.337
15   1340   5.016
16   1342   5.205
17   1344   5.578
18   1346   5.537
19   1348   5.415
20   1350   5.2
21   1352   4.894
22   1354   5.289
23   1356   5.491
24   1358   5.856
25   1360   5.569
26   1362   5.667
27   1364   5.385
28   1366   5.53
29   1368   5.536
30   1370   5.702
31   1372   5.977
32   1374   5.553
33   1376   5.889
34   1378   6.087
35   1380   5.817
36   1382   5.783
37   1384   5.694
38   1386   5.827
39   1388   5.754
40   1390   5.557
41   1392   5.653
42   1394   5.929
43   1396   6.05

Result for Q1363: 5.54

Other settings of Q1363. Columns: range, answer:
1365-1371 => 5.59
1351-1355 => 5.09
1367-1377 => 5.73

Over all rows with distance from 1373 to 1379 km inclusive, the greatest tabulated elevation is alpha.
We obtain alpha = 6.087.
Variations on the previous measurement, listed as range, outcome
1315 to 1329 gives 5.496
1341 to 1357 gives 5.578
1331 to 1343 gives 5.681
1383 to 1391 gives 5.827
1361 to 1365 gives 5.667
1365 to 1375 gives 5.977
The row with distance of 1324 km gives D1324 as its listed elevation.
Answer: 5.496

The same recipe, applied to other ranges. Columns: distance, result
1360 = 5.569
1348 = 5.415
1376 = 5.889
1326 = 5.404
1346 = 5.537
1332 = 5.18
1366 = 5.53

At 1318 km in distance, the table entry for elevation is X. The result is 5.166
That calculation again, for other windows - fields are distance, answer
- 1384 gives 5.694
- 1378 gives 6.087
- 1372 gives 5.977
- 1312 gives 5.064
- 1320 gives 5.031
